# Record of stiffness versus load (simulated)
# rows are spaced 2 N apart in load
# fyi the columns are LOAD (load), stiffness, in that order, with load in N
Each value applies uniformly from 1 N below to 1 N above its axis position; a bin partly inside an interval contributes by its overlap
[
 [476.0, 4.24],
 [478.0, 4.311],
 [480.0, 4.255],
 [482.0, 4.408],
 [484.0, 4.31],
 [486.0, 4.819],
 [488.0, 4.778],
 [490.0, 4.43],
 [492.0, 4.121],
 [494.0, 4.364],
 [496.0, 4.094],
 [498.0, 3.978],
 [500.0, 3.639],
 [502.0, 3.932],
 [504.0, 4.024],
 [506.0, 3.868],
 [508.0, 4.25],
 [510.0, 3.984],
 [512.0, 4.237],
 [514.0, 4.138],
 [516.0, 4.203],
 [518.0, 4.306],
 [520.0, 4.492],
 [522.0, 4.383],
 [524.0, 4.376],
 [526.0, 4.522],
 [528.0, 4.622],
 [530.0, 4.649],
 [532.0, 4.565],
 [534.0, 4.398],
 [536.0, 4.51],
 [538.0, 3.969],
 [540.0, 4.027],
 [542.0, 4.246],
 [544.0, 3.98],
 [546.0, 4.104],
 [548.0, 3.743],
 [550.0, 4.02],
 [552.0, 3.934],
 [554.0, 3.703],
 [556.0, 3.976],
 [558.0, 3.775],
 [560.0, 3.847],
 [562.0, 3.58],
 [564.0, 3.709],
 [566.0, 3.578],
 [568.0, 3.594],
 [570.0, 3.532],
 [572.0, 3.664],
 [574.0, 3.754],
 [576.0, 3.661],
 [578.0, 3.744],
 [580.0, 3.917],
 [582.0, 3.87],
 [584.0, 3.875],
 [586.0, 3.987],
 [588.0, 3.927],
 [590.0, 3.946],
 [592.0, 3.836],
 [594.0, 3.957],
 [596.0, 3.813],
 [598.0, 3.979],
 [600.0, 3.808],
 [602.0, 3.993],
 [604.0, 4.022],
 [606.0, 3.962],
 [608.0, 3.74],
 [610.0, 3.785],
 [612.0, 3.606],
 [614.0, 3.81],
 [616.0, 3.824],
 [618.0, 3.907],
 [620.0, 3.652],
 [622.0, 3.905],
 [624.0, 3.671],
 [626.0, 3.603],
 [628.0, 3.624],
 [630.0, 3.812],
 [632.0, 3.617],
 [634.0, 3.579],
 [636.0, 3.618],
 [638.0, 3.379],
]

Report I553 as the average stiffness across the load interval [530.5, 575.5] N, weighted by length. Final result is 3.92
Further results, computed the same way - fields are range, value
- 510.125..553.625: 4.24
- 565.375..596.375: 3.79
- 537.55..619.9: 3.84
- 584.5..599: 3.92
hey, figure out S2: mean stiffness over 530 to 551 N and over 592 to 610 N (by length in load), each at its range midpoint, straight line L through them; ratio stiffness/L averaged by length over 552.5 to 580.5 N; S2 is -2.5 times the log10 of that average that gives 0.10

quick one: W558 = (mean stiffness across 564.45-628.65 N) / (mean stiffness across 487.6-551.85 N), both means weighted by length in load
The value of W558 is 0.9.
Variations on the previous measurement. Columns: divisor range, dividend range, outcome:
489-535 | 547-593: 0.89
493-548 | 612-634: 0.89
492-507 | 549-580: 0.94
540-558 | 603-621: 0.96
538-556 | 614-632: 0.94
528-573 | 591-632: 0.96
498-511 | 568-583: 0.94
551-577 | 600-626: 1.03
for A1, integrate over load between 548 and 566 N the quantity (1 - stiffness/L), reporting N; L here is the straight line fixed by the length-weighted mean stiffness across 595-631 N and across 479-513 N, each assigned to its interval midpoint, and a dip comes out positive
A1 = 0.89 N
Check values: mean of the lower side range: 4.21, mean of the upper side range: 3.81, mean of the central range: 3.8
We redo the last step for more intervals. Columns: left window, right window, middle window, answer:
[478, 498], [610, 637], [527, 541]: -0.82 N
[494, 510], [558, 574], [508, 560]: -4.90 N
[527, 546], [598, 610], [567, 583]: 1.42 N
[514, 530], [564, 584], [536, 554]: 0.39 N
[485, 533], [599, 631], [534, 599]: 2.30 N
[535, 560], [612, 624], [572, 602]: 0.14 N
